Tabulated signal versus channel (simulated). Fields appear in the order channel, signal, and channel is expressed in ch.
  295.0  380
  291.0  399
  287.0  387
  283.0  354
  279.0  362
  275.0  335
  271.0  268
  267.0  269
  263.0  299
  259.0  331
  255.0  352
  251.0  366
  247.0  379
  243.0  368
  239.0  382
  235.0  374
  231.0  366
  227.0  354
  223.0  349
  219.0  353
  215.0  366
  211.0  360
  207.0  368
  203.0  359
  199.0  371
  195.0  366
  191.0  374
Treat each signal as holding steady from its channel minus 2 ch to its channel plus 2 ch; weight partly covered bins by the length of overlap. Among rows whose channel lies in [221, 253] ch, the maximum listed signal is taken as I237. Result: 382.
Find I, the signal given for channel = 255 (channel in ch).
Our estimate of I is 352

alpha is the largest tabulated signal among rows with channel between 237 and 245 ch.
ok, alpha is 382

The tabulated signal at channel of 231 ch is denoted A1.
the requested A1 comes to 366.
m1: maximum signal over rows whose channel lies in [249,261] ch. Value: 366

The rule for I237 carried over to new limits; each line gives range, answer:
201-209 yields 368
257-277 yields 335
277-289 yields 387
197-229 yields 371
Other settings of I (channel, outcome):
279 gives 362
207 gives 368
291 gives 399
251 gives 366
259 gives 331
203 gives 359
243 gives 368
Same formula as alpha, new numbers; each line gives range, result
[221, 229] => 354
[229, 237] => 374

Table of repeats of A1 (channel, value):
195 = 366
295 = 380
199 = 371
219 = 353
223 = 349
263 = 299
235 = 374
